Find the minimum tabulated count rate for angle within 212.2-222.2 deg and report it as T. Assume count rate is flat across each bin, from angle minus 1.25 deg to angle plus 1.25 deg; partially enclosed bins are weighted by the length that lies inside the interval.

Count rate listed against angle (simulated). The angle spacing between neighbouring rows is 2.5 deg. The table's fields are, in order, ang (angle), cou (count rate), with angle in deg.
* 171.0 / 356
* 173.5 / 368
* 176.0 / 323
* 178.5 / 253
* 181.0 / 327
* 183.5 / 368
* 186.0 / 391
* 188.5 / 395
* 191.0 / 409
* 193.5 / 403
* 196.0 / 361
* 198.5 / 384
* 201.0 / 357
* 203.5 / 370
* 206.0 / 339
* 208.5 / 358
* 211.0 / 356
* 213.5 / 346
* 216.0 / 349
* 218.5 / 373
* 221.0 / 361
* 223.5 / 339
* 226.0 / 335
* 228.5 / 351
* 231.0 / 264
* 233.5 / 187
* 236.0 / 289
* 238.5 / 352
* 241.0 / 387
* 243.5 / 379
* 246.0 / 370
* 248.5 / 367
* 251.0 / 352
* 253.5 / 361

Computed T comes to 346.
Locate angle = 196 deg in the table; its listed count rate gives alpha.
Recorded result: 361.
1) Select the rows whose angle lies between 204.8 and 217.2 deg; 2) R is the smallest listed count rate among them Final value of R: 339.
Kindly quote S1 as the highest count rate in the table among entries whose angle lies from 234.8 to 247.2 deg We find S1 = 387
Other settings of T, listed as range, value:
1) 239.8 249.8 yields 367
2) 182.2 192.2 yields 368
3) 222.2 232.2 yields 264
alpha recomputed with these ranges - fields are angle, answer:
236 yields 289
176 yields 323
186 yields 391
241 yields 387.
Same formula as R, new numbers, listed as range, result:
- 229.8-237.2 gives 187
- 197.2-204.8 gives 357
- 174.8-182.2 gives 253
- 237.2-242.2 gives 352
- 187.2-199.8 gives 361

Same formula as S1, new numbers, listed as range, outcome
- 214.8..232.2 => 373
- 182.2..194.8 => 409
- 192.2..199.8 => 403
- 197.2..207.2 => 384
